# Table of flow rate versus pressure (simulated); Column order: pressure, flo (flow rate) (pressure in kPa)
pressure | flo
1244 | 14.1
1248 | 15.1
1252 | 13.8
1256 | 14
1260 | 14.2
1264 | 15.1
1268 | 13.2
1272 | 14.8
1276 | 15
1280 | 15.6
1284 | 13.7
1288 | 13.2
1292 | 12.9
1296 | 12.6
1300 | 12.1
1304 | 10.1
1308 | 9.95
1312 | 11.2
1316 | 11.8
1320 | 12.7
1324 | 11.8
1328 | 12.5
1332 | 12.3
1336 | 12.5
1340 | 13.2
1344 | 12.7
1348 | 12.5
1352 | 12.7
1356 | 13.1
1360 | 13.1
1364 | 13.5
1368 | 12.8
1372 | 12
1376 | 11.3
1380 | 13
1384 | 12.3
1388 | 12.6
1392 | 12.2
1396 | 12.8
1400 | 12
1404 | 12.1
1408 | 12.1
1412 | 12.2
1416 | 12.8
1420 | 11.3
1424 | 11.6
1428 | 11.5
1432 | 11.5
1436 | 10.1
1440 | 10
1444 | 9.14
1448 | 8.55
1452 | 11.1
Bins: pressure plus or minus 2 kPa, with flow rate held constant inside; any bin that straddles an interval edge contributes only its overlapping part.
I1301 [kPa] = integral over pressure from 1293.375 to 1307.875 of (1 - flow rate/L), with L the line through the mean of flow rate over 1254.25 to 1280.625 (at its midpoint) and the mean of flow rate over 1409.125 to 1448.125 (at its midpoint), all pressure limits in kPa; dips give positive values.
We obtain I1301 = 2.5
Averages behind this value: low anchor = 14.5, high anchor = 11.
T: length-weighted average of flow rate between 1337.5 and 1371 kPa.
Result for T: 12.9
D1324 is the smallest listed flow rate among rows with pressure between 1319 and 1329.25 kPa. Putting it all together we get 11.8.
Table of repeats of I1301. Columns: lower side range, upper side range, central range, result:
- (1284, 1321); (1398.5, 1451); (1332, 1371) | -4.2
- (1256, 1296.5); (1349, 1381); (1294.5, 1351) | 5.6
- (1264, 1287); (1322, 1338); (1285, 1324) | 4.1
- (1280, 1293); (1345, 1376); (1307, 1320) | 1.9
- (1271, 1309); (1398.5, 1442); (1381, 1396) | -0.7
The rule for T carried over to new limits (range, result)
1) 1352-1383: 12.7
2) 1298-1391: 12.2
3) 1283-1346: 12.2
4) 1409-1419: 12.3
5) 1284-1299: 13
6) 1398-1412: 12.1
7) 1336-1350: 12.8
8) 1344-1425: 12.4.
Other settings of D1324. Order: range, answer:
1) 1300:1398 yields 9.95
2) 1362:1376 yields 11.3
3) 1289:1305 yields 10.1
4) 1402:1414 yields 12.1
